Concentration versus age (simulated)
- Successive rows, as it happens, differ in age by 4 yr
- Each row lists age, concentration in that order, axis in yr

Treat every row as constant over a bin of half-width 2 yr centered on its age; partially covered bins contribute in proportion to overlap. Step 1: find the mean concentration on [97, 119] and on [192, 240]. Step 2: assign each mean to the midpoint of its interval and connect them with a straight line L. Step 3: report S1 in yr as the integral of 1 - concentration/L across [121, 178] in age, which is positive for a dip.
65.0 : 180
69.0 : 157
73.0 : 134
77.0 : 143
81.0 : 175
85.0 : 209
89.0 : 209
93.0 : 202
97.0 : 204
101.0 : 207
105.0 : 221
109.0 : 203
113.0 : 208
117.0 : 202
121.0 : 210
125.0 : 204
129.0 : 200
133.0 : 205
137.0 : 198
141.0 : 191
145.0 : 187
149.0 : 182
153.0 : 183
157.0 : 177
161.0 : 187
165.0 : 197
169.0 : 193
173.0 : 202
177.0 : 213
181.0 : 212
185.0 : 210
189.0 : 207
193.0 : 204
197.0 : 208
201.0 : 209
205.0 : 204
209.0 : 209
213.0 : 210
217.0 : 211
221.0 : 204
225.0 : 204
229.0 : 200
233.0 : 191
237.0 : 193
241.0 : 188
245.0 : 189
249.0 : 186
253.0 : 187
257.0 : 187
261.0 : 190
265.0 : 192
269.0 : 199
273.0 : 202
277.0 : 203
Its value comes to 3.25 yr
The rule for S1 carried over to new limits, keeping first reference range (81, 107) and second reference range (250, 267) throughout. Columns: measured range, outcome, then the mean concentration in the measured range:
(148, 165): 1.3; 184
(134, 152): 1.0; 190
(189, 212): -1.4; 207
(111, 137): -0.2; 204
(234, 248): 0.1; 190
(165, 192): -1.1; 205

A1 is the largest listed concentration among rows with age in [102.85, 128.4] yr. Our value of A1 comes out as 221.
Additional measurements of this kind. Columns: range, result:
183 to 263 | 211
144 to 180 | 213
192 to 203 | 209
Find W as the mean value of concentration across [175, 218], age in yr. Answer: 209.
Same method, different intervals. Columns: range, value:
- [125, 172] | 192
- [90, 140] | 205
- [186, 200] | 207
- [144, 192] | 196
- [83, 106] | 208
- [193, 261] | 199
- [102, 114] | 211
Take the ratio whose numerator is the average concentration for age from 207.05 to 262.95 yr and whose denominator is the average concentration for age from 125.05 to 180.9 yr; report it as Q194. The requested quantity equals 1.01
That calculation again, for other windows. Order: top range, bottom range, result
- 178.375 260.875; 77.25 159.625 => 1.01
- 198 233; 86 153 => 1.02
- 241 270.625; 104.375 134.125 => 0.92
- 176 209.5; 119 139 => 1.02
